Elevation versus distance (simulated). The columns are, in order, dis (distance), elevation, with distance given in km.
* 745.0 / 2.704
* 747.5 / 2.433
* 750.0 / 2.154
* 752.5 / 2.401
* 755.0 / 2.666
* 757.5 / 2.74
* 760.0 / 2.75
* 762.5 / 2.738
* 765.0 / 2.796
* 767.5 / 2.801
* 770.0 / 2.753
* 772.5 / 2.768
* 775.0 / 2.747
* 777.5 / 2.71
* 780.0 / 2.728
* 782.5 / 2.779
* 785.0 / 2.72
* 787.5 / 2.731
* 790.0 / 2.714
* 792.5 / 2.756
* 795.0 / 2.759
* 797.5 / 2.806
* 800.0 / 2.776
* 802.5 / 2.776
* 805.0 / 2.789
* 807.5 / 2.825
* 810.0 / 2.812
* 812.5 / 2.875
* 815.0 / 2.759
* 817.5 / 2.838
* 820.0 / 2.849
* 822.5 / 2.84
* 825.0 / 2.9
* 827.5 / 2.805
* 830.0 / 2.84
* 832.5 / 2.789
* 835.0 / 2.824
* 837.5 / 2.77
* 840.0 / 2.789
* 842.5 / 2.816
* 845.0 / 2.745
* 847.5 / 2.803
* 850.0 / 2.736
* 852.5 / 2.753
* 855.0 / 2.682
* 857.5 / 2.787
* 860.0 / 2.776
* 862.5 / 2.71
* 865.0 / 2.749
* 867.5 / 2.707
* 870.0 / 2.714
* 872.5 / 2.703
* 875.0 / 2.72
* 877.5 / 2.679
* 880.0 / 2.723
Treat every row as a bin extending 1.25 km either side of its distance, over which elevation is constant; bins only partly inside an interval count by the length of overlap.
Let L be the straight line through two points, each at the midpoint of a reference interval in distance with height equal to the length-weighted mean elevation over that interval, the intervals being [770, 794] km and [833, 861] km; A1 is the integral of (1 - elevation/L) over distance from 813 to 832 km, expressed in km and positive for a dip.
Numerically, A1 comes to -0.5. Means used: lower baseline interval 2.74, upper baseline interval 2.77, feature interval 2.83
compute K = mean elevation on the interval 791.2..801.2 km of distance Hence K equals 2.77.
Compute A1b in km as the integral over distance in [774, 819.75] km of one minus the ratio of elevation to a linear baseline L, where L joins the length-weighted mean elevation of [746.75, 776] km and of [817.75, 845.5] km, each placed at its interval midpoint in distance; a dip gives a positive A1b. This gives -0.7 km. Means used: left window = 2.65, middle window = 2.77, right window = 2.82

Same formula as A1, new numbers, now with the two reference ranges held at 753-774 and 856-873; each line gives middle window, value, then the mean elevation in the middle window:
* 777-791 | 0.0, 2.73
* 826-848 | -0.5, 2.8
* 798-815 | -0.4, 2.81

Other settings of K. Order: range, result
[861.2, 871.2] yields 2.72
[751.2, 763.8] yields 2.66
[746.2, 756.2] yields 2.41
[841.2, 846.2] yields 2.78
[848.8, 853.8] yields 2.74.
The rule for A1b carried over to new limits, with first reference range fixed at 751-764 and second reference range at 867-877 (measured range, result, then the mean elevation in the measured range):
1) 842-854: -0.31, 2.77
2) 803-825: -1.20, 2.83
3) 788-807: -0.69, 2.77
